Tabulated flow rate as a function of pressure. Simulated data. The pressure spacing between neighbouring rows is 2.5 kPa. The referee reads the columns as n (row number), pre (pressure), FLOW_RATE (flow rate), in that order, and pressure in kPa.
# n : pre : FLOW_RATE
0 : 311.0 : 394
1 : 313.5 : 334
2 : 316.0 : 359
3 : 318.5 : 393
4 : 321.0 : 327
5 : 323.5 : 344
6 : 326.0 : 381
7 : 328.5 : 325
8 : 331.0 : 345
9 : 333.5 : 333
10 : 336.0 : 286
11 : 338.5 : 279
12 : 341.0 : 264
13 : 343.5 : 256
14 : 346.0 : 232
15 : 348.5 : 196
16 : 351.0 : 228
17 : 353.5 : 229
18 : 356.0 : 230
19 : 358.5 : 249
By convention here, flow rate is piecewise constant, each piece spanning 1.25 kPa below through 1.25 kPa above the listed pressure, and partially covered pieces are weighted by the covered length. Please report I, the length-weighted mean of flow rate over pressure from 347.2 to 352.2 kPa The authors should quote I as 212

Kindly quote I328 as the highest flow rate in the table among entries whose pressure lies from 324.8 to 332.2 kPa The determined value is 381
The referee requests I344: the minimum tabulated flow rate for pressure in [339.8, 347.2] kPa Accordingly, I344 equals 232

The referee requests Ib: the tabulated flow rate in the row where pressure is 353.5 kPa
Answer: 229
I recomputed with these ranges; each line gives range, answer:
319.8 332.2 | 344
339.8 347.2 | 251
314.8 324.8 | 356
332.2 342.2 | 291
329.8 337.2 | 321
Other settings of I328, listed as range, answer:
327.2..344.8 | 345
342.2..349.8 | 256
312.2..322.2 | 393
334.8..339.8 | 286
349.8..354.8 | 229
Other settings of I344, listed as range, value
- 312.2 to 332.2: 325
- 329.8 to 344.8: 256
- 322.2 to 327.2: 344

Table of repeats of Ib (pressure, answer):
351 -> 228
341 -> 264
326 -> 381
